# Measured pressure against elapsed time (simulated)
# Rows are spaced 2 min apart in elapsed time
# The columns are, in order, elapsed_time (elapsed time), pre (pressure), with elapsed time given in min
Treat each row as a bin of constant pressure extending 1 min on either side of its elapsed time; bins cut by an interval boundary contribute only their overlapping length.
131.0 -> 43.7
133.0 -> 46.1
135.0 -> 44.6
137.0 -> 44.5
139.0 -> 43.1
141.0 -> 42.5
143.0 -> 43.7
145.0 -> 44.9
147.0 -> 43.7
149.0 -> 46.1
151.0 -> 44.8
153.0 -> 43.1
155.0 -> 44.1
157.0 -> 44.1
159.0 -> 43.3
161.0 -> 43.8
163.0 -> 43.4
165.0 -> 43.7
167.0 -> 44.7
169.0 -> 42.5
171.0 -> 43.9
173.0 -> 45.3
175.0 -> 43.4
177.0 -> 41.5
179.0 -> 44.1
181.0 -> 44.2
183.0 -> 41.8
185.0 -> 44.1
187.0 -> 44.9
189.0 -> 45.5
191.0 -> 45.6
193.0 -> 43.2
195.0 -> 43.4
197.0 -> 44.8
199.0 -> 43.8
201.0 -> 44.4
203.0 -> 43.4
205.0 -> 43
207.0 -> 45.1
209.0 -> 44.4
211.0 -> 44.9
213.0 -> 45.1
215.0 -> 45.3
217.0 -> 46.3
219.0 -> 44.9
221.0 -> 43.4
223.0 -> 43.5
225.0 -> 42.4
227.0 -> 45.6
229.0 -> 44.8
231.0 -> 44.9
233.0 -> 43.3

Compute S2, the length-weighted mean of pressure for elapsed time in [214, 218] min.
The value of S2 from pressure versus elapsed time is 45.8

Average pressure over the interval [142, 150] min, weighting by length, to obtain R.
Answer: 44.6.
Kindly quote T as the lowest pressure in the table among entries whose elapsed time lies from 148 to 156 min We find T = 43.1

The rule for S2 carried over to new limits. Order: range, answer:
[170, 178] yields 43.5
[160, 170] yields 43.6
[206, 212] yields 44.8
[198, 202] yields 44.1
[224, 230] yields 44.3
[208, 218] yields 45.2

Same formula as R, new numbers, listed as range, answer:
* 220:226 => 43.1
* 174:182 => 43.3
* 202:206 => 43.2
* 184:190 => 44.8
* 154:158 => 44.1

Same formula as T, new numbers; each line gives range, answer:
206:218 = 44.4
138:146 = 42.5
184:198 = 43.2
